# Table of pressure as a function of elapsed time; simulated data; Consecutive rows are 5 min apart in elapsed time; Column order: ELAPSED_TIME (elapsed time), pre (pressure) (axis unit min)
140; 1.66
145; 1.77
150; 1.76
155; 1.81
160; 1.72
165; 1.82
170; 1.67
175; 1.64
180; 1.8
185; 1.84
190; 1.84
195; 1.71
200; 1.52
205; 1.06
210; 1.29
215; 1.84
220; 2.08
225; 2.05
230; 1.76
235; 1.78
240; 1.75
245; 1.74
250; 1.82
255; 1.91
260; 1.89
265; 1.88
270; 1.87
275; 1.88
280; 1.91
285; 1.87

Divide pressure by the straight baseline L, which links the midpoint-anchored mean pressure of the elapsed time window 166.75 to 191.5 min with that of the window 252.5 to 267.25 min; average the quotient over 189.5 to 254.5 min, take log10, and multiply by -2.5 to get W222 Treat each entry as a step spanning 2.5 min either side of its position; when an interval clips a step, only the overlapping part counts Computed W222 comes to 0.07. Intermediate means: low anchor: 1.76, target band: 1.71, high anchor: 1.89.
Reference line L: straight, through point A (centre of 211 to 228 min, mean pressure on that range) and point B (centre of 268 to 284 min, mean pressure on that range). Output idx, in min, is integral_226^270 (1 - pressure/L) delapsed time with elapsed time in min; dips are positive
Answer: 1.76 min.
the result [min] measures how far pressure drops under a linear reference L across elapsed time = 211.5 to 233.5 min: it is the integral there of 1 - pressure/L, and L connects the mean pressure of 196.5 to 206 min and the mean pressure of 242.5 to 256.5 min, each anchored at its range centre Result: -4.6 min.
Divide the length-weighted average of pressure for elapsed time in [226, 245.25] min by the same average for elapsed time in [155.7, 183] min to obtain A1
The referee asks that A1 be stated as 1.0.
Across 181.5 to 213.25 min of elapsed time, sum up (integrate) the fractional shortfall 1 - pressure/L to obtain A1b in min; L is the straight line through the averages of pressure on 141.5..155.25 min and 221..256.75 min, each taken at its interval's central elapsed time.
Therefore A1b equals 4.3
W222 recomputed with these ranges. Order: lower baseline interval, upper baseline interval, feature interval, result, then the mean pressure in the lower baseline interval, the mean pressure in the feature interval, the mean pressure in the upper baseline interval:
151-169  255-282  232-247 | 0.06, 1.77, 1.76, 1.89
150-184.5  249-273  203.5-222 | 0.15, 1.75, 1.58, 1.88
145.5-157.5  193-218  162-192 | -0.08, 1.78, 1.77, 1.49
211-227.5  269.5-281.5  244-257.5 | 0.04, 1.93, 1.83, 1.89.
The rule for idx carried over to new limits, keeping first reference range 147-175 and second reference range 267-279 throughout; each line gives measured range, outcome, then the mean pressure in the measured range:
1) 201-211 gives 3.3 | 1.21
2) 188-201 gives 0.6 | 1.7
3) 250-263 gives -0.2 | 1.88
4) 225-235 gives -0.1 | 1.84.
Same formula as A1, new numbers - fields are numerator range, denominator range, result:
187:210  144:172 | 0.86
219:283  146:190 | 1.06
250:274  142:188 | 1.07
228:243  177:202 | 1.01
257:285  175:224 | 1.13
